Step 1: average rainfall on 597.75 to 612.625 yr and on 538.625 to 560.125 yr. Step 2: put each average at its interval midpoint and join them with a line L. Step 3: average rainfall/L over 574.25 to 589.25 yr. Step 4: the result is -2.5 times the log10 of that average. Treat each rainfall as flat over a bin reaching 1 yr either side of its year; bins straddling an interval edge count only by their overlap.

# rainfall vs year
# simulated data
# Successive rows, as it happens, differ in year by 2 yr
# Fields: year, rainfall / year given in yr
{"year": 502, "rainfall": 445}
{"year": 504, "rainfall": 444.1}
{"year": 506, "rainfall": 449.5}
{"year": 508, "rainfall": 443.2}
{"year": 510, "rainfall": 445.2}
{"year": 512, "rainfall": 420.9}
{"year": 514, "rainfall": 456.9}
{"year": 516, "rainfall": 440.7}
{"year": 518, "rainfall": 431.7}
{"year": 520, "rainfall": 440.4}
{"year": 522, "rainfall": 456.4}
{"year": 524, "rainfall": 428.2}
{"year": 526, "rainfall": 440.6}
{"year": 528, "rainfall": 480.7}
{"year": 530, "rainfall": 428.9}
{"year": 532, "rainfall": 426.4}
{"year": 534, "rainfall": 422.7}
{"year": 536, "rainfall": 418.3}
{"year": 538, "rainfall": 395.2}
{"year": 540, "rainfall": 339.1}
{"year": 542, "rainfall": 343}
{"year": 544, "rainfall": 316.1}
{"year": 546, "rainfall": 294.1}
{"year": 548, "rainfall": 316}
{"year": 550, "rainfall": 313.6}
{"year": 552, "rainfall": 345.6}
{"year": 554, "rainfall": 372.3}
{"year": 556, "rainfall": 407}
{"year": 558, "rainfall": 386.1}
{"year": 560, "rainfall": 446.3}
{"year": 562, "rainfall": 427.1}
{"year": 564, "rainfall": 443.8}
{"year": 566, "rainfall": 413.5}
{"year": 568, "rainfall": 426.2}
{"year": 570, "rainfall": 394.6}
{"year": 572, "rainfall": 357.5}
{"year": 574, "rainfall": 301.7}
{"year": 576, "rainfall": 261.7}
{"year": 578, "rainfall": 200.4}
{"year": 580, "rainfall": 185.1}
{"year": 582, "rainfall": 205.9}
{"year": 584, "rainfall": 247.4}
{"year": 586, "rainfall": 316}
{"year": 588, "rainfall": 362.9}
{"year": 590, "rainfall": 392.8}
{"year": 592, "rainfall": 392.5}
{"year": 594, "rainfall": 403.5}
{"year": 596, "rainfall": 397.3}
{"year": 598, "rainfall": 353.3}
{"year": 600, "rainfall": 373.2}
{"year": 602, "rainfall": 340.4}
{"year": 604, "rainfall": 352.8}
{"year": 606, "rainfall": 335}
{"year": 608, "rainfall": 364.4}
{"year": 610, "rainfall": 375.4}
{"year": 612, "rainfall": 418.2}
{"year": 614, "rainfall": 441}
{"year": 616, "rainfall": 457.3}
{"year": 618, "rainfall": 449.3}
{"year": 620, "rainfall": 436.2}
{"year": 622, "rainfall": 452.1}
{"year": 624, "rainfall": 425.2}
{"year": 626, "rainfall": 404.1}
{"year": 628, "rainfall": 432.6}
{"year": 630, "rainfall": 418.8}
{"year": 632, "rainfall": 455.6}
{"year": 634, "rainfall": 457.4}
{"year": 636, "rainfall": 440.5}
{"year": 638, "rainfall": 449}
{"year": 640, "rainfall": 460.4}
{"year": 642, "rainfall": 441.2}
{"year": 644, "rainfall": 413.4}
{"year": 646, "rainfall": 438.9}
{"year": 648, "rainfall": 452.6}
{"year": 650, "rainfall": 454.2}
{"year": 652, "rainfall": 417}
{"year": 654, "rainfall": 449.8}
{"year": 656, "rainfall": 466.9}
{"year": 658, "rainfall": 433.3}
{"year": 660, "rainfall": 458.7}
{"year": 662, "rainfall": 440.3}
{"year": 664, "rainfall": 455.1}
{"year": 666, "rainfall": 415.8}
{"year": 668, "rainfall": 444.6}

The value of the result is 0.35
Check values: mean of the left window 350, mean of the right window 363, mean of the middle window 259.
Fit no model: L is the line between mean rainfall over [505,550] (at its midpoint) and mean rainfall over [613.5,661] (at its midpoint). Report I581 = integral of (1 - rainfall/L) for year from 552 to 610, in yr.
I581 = 9.8 yr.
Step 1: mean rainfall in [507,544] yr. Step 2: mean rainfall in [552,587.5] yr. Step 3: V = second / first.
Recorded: 0.8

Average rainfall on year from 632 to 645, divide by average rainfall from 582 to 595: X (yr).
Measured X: 1.3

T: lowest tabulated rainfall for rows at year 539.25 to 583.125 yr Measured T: 185.1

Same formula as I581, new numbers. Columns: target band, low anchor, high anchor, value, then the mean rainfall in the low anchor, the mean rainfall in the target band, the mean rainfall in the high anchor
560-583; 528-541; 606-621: 4.4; 411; 334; 415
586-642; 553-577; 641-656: 1.4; 386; 408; 440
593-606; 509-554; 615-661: 1.8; 399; 367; 442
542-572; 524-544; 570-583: -4.9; 407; 377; 263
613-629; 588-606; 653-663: -1.4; 373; 437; 450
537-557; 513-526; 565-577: 2.7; 442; 344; 359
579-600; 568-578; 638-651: 1.6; 326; 328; 444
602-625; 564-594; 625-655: -1.0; 325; 407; 439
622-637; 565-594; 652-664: -1.2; 321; 435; 448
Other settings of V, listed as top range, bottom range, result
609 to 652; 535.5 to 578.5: 1.21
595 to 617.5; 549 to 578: 1.03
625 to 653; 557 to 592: 1.29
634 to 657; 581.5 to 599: 1.29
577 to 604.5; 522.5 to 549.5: 0.83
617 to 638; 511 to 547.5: 1.07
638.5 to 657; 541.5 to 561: 1.25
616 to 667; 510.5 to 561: 1.11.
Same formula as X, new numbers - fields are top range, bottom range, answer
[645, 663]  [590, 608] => 1.21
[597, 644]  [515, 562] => 1.05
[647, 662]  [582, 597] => 1.28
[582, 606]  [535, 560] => 0.98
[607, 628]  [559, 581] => 1.21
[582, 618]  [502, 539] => 0.84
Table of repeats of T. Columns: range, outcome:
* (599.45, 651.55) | 335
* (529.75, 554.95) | 294.1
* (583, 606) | 247.4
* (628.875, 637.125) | 418.8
